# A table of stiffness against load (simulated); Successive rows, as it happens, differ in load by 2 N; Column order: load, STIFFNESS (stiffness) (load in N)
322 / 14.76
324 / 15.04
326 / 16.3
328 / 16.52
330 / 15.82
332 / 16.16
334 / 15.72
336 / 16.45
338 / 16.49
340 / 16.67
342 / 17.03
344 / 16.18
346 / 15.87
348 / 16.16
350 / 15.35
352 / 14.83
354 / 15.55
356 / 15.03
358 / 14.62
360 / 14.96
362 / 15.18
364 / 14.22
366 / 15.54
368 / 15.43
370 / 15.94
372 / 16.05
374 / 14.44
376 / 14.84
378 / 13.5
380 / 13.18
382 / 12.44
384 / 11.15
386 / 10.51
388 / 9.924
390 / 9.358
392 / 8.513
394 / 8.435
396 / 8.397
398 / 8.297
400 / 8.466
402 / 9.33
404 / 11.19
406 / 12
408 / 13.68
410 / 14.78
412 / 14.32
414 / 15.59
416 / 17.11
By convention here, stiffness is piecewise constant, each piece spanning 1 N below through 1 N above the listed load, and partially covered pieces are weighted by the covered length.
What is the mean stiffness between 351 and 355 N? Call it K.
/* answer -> 15.2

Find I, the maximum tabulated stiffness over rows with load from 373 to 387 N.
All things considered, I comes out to 14.84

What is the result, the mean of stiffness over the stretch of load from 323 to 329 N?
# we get 16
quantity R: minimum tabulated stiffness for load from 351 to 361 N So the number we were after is 14.62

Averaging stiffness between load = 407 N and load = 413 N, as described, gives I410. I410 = 14.3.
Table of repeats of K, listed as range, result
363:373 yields 15.4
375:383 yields 13.5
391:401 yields 8.42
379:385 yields 12.3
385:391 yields 9.93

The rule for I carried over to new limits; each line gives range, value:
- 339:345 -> 17.03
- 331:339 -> 16.49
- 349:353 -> 15.35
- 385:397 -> 10.51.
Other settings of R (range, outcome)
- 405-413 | 12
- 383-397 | 8.397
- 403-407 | 11.19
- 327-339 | 15.72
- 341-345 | 16.18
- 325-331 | 15.82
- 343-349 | 15.87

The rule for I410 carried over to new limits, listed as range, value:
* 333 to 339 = 16.2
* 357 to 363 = 14.9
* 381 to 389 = 11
